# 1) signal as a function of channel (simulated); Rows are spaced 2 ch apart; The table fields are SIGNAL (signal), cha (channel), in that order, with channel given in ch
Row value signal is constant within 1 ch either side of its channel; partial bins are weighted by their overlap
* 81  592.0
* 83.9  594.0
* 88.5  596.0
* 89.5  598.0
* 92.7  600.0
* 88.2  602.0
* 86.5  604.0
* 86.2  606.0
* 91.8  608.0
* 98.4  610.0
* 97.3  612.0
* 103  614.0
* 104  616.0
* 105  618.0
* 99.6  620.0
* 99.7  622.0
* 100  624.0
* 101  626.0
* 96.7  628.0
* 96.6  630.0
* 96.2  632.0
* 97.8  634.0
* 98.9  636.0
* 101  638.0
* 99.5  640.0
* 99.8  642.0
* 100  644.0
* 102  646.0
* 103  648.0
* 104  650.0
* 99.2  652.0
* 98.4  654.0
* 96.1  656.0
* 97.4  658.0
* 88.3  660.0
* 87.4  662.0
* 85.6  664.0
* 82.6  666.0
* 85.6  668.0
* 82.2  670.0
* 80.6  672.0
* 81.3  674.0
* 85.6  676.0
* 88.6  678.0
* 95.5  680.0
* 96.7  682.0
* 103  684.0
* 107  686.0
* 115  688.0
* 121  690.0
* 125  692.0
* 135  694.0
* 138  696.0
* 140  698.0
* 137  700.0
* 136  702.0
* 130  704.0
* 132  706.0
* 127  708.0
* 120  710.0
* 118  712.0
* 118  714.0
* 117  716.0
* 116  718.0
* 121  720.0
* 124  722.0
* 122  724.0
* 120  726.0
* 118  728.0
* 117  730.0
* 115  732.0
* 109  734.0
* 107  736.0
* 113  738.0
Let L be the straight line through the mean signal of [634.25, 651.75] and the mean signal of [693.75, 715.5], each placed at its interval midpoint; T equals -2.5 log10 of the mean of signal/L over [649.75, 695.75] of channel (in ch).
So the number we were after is 0.173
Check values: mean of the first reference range 101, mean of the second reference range 130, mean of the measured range 98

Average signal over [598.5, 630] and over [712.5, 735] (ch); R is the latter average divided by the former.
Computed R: 1.22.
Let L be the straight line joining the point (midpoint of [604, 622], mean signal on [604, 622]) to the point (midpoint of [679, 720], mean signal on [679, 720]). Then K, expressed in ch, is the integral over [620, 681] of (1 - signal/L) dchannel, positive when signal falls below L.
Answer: 7.37 ch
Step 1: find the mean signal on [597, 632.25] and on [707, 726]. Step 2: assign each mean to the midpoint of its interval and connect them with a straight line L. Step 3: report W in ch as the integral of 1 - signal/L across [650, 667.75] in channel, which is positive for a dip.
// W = 2.4 ch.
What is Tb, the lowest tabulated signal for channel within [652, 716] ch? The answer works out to 80.6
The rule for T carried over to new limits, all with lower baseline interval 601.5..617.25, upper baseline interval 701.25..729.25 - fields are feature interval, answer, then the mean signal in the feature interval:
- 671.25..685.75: 0.23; 91.2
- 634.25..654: 0.04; 101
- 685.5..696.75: -0.07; 124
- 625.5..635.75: 0.03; 97.6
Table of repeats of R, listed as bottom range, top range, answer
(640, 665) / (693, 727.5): 1.30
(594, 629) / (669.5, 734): 1.21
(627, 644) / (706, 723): 1.23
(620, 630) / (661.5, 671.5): 0.85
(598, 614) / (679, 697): 1.25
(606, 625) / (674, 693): 1.04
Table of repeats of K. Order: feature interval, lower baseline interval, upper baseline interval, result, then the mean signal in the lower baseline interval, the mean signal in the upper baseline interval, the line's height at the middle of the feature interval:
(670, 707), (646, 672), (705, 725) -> -1.5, 92.4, 122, 108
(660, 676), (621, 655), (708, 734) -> 3.4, 99.6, 119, 107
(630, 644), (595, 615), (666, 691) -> -0.8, 92.2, 94.7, 93.3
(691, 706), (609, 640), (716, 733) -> -2.7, 99.7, 119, 114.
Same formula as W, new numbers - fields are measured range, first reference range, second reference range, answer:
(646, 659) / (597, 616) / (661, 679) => -1.9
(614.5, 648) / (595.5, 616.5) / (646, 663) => -1.7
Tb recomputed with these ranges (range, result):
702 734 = 109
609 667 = 82.6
